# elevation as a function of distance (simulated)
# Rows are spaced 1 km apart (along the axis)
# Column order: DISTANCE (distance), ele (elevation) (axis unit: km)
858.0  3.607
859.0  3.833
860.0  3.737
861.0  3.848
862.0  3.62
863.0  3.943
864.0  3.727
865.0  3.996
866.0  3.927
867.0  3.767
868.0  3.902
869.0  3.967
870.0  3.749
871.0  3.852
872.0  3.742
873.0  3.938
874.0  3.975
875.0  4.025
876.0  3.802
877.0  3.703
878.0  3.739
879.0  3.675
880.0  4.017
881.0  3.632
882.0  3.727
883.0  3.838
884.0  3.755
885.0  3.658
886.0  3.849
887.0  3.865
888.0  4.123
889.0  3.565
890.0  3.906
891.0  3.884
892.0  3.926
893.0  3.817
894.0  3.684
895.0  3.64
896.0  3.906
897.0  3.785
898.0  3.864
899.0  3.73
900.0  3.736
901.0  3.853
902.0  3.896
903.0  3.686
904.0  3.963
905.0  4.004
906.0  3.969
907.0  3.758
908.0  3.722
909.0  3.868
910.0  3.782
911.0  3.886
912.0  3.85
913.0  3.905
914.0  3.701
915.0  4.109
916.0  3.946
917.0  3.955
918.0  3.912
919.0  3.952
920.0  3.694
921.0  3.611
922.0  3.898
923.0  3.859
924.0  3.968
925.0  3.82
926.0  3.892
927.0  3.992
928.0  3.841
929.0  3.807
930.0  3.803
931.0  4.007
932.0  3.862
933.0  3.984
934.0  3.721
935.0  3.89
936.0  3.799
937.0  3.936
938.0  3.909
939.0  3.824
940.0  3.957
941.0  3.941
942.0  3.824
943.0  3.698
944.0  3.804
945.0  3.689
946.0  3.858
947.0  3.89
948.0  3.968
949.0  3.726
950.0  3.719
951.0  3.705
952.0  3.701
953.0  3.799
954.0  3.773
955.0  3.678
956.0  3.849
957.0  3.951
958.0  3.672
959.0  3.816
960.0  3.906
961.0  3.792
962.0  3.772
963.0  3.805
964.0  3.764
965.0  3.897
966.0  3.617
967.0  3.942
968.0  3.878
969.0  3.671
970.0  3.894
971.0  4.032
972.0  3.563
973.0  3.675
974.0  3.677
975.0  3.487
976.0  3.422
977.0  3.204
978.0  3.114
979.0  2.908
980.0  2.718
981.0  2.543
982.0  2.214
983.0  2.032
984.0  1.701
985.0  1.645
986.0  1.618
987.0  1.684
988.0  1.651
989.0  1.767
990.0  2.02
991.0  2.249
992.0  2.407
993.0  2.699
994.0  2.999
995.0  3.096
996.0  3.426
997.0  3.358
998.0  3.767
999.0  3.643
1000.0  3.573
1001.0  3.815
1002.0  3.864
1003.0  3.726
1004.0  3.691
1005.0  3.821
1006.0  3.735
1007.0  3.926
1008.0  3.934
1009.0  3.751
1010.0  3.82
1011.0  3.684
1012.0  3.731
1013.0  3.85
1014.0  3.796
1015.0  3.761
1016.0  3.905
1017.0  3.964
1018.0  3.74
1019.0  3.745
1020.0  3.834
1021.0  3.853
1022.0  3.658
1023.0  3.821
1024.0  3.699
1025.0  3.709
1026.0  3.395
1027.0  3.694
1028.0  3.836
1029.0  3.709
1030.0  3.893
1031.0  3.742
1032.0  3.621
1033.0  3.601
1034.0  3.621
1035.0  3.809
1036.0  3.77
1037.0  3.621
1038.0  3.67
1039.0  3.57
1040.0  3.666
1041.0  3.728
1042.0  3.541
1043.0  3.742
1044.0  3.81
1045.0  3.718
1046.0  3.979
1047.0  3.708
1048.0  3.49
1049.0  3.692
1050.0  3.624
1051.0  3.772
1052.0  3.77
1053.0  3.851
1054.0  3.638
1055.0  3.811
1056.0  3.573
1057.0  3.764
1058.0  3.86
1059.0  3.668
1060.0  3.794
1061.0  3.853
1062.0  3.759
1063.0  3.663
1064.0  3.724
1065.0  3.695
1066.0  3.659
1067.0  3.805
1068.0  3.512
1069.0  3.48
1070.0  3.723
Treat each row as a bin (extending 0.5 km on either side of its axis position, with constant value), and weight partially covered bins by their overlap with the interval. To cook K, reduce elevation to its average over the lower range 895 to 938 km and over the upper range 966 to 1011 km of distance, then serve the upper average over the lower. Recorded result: 0.81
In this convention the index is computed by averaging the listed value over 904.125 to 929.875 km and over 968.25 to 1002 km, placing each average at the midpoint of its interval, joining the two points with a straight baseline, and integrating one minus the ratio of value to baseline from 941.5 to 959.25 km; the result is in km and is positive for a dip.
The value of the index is -2.0 km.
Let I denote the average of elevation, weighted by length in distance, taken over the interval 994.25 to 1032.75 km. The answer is 3.72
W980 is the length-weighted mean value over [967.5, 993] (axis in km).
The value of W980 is 2.75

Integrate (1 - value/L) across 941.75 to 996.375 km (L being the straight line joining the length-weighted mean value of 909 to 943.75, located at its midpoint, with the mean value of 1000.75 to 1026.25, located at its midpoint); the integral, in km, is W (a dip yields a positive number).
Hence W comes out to 8.1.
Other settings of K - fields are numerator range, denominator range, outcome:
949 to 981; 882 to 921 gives 0.95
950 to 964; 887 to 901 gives 0.99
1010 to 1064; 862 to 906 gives 0.97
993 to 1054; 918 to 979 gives 0.98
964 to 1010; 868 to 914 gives 0.82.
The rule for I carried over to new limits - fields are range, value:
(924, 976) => 3.81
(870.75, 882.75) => 3.82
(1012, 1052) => 3.73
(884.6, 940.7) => 3.85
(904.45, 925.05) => 3.87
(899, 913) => 3.84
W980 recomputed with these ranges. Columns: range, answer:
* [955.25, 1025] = 3.37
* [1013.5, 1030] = 3.76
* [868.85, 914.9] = 3.83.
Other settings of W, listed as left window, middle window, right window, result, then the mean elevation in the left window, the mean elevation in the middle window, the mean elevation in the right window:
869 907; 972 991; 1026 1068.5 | 6.2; 3.82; 2.53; 3.71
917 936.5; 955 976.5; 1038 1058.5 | 0.3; 3.86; 3.76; 3.71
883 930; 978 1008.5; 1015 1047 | 7.2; 3.84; 2.88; 3.73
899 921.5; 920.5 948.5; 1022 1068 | -0.2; 3.85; 3.86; 3.71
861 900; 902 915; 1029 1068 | -0.2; 3.82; 3.85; 3.72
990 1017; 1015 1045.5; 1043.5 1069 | -0.9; 3.52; 3.72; 3.72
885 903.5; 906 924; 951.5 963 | -0.2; 3.81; 3.85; 3.79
